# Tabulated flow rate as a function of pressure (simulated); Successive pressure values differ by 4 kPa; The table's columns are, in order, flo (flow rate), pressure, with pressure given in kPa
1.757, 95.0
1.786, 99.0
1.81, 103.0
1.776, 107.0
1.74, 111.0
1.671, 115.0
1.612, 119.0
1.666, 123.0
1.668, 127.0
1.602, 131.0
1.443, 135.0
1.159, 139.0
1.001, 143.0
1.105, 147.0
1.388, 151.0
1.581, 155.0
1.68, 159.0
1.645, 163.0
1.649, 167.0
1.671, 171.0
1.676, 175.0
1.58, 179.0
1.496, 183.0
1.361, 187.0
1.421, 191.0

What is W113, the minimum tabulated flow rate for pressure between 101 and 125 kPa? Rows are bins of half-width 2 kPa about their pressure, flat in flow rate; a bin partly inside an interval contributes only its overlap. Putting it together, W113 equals 1.612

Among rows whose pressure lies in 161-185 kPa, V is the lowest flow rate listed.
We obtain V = 1.496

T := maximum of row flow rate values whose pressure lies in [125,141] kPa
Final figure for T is 1.668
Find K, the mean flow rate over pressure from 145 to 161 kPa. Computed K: 1.44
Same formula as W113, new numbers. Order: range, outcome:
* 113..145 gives 1.001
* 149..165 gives 1.388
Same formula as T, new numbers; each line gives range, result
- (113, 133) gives 1.671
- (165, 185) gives 1.676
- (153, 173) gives 1.68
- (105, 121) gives 1.776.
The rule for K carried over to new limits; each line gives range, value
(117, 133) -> 1.64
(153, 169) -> 1.64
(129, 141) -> 1.4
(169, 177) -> 1.67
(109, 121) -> 1.67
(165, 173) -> 1.66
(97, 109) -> 1.79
